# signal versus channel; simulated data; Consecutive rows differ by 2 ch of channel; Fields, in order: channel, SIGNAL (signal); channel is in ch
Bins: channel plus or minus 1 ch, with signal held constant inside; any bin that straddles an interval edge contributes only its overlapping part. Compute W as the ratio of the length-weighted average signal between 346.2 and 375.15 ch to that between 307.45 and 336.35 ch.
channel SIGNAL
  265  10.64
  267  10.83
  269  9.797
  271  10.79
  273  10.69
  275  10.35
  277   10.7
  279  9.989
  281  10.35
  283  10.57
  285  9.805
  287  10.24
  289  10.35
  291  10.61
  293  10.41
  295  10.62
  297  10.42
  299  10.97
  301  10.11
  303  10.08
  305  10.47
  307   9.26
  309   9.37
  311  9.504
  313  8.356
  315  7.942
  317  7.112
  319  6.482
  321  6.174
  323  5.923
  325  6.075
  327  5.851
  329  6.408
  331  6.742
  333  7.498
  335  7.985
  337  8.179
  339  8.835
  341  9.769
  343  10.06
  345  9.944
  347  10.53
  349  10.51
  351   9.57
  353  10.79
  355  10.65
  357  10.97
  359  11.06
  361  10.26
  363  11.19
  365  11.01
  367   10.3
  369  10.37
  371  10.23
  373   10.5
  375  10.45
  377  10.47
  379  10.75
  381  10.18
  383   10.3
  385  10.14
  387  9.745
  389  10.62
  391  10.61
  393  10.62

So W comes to 1.45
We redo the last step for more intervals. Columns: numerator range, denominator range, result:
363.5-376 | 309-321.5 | 1.35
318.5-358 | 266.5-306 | 0.81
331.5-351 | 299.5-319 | 1.02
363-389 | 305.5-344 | 1.33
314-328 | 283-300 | 0.62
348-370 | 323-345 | 1.37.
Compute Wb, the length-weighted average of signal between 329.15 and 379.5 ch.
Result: 9.88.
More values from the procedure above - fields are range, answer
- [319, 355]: 8.3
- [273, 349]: 9.07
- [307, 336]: 7.31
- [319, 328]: 6.06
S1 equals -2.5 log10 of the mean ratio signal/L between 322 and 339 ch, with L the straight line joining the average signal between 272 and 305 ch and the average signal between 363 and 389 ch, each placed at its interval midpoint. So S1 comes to 0.44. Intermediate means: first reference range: 10.4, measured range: 6.95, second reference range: 10.4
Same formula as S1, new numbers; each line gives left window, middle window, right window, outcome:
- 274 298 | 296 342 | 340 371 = 0.25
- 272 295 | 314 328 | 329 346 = 0.36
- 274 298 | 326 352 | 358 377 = 0.22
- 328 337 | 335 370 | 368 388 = -0.18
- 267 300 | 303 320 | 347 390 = 0.20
